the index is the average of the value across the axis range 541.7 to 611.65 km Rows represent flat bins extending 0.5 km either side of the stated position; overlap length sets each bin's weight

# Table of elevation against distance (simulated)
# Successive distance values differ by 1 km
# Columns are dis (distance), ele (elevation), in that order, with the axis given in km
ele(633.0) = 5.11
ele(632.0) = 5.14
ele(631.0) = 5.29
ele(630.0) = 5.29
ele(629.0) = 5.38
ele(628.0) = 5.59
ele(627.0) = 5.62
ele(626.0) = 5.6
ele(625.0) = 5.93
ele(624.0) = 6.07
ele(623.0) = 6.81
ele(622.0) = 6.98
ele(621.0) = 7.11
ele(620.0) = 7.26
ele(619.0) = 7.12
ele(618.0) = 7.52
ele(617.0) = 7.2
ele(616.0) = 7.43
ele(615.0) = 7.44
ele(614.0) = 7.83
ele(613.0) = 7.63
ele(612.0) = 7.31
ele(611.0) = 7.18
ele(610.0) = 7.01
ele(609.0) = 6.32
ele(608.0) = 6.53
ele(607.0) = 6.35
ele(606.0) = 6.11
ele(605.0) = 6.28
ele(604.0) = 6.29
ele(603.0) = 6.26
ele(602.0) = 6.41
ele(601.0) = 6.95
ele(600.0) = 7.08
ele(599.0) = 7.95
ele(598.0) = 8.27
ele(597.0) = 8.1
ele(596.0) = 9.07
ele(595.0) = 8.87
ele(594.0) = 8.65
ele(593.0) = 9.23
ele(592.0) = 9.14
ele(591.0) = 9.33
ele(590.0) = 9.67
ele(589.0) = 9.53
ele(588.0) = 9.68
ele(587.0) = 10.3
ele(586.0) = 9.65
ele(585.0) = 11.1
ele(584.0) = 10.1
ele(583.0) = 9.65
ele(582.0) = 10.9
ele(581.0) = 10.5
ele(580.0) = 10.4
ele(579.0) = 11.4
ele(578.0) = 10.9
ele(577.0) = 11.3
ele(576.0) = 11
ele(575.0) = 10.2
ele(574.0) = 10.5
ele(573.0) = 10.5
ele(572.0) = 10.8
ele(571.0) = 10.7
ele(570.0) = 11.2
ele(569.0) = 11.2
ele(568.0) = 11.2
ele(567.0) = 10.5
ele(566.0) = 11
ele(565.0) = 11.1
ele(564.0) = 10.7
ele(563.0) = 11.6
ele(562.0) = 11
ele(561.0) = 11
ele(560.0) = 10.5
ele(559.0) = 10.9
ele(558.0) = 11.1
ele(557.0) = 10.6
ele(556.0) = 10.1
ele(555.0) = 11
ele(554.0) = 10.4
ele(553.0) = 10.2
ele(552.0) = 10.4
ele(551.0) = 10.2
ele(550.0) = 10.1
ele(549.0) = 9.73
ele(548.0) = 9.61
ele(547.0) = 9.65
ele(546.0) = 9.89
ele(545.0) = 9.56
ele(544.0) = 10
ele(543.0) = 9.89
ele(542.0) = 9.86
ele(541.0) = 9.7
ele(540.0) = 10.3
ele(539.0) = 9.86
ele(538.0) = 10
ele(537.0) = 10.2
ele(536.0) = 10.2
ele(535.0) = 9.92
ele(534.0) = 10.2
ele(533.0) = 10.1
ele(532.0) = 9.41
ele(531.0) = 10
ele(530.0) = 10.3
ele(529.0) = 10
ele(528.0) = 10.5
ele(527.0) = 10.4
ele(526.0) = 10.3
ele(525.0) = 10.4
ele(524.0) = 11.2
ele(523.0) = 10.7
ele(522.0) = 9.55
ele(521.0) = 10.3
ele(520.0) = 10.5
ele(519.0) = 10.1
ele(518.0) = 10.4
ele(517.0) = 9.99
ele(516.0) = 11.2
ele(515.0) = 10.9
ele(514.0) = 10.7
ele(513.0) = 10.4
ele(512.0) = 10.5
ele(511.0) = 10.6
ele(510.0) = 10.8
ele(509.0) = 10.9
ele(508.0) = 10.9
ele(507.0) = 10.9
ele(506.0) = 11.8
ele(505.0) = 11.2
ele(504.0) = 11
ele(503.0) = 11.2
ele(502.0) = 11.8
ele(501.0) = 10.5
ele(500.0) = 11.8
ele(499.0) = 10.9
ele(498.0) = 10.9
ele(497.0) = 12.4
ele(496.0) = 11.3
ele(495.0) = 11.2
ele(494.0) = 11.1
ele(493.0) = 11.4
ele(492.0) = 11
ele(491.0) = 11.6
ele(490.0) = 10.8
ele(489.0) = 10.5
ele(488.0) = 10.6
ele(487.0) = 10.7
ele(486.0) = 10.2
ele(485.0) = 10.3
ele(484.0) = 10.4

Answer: 9.57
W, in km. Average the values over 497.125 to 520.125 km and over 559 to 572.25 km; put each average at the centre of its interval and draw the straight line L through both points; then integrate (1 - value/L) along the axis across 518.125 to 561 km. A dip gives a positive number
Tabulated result 2.9 km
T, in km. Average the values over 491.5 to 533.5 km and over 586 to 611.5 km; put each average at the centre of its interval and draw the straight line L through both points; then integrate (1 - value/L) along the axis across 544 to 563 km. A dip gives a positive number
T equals -1.97 km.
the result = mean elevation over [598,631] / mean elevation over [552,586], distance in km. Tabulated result 0.62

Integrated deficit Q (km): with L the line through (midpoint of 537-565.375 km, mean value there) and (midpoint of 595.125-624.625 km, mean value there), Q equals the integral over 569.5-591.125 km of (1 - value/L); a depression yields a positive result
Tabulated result -4.3 km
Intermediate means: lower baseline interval 10.3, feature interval 10.4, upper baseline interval 7.12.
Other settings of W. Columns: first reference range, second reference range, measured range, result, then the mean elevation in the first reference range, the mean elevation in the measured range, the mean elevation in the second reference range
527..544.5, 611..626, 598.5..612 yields 1.52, 10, 6.69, 7.07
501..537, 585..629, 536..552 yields -0.40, 10.5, 9.93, 7.52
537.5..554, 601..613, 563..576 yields -3.28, 9.95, 10.8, 6.61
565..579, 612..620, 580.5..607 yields 1.79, 10.9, 8.61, 7.43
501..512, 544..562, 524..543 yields 0.90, 11.1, 10.1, 10.3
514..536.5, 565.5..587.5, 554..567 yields -0.35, 10.3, 10.8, 10.7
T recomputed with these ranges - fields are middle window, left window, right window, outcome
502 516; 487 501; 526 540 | -0.3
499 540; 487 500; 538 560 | 0.6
